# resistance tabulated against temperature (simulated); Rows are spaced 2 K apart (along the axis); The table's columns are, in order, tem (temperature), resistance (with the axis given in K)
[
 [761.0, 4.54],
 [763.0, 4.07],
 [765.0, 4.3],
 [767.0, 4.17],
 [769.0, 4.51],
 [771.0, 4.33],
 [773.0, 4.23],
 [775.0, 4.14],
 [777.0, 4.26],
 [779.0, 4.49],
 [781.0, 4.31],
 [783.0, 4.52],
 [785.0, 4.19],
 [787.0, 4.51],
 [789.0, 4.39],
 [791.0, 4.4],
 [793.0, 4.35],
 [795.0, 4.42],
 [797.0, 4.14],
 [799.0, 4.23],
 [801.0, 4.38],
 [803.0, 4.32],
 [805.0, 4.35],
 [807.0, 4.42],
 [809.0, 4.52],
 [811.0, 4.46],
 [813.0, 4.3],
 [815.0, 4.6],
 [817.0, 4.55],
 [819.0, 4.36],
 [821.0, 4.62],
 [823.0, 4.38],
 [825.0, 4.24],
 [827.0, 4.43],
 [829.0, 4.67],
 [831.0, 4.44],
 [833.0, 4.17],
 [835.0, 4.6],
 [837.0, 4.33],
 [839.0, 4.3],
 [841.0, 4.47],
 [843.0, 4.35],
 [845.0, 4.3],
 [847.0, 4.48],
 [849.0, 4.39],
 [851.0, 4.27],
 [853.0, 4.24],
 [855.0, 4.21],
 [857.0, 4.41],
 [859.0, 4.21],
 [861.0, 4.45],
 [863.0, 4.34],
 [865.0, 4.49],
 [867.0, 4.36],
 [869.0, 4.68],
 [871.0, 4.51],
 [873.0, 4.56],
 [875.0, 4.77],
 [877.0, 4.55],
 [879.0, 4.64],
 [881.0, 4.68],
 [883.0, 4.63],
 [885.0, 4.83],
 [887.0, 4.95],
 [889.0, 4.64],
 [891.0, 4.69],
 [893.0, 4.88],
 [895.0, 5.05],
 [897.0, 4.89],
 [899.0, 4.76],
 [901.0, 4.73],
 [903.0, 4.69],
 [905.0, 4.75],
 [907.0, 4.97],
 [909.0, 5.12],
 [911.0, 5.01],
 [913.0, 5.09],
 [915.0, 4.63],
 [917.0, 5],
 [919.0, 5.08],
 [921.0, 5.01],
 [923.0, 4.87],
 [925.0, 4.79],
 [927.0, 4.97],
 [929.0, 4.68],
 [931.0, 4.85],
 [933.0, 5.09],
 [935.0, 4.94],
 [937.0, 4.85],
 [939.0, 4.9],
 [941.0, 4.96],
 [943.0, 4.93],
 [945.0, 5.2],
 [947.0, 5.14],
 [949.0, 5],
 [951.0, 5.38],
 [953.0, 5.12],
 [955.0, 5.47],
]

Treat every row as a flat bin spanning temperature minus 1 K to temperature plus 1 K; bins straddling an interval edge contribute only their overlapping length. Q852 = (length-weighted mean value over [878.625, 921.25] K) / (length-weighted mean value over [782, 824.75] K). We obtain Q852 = 1.10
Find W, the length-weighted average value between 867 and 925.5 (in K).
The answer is 4.8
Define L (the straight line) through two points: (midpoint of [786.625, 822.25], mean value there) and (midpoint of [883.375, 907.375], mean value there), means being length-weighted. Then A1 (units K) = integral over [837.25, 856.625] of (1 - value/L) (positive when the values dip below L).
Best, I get 1.1 K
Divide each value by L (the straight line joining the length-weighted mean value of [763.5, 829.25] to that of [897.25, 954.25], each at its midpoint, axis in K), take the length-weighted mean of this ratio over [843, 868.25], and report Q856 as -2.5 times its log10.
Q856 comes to 0.07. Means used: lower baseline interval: 4.37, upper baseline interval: 4.95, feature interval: 4.35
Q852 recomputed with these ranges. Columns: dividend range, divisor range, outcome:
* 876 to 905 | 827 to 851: 1.08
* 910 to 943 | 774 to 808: 1.13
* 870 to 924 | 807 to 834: 1.08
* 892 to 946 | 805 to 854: 1.11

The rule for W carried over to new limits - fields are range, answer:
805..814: 4.42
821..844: 4.41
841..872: 4.38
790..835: 4.4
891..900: 4.87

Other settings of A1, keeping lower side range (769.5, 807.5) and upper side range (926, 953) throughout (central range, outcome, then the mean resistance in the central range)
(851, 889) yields 1.37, 4.52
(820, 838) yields 0.33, 4.43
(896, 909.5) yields 0.01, 4.83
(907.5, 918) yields -0.20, 4.97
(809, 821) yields -0.06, 4.47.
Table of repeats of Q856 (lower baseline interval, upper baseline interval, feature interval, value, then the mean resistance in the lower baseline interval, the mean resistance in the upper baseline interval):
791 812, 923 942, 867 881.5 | 0.011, 4.36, 4.89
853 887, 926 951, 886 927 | -0.026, 4.52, 4.98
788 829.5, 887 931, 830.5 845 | 0.041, 4.4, 4.87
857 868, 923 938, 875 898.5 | -0.049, 4.37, 4.88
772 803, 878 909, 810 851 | 0.024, 4.33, 4.8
